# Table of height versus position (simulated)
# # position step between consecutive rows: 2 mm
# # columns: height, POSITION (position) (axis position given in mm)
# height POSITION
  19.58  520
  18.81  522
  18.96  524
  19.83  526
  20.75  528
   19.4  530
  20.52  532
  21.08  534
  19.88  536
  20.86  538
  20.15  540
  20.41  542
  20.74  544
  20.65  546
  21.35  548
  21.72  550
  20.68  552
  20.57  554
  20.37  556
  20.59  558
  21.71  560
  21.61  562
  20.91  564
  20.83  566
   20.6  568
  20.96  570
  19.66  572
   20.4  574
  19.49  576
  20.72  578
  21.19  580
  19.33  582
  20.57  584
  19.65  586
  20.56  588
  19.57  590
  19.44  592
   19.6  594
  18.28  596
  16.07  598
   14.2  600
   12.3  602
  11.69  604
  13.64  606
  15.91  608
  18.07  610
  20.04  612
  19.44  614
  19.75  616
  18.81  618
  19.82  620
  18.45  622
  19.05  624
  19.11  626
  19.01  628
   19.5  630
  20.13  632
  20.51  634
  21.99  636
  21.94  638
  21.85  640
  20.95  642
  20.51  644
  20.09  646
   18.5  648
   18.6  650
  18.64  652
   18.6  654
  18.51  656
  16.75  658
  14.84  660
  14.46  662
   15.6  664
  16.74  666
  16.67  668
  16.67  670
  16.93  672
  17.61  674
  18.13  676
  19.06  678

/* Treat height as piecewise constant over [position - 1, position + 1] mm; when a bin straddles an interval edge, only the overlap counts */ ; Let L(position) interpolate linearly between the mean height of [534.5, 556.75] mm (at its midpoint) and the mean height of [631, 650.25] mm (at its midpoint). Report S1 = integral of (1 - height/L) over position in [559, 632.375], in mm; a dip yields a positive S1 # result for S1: 6.1 mm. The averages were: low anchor 20.7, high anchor 20.6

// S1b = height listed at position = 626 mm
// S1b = 19.11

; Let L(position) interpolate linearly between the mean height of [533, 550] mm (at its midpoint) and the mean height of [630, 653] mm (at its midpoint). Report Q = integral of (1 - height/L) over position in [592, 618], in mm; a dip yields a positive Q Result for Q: 4.7 mm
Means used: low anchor 20.7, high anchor 20.3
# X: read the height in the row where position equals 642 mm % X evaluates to 20.95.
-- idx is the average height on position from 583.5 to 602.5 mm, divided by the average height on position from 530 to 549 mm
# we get 0.88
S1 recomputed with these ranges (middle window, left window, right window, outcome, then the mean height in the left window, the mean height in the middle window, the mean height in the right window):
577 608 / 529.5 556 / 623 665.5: 3.3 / 20.6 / 17.7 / 19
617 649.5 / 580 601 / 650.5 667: -4.5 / 18.8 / 20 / 16.8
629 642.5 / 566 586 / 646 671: -2.2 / 20.3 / 21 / 17.2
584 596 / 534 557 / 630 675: 0.1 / 20.7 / 19.7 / 18.5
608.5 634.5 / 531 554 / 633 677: -0.2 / 20.7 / 19.3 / 18.4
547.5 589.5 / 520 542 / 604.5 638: -2.3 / 20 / 20.6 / 18.9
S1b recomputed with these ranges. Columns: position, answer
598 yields 16.07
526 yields 19.83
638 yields 21.94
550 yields 21.72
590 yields 19.57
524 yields 18.96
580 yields 21.19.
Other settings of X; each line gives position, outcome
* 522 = 18.81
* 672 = 16.93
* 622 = 18.45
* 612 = 20.04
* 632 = 20.13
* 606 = 13.64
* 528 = 20.75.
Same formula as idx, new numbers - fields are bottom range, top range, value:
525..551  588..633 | 0.87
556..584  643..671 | 0.85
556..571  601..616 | 0.77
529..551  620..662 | 0.93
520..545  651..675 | 0.84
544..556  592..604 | 0.76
